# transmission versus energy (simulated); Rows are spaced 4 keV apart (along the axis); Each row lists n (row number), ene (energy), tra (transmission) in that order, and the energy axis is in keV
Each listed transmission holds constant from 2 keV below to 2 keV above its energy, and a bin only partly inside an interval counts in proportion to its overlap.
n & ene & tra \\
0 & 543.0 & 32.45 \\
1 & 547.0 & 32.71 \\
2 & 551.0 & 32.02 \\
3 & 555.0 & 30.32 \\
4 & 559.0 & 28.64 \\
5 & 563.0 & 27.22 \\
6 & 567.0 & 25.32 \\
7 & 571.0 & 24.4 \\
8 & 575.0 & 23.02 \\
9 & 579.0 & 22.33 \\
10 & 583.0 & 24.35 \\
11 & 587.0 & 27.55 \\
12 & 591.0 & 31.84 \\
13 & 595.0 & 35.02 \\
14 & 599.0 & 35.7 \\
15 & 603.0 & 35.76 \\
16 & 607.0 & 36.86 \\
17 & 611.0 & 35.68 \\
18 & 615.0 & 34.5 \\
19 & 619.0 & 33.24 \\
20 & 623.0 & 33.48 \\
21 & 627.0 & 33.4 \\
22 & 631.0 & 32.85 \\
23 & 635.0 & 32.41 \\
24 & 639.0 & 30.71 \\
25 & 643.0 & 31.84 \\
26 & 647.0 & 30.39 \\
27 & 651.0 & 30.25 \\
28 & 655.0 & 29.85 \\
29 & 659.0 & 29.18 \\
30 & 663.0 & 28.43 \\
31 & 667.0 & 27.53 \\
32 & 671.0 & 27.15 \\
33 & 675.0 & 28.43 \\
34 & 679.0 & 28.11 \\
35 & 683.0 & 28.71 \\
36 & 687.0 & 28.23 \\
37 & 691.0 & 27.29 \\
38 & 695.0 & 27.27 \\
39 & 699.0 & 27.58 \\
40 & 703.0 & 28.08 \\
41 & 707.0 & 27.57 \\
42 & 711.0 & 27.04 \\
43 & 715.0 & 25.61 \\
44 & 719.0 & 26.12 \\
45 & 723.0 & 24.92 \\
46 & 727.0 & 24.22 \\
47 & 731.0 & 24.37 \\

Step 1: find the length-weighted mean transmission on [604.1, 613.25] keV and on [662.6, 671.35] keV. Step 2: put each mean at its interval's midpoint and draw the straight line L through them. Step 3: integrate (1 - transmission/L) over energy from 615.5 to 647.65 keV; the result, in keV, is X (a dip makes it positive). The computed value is 0.3 keV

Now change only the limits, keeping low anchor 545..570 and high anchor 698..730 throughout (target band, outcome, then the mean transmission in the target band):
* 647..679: -1.8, 28.8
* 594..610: -4.2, 35.9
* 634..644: -1.4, 31.6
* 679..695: -0.7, 28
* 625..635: -1.8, 33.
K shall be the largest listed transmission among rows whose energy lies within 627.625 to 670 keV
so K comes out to 32.85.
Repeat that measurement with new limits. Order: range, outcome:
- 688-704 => 28.08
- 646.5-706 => 30.39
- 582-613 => 36.86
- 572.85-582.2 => 23.02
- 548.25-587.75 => 32.02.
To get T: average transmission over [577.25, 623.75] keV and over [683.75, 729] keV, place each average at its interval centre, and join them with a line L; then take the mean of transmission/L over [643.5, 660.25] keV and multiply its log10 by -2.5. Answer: -0.020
